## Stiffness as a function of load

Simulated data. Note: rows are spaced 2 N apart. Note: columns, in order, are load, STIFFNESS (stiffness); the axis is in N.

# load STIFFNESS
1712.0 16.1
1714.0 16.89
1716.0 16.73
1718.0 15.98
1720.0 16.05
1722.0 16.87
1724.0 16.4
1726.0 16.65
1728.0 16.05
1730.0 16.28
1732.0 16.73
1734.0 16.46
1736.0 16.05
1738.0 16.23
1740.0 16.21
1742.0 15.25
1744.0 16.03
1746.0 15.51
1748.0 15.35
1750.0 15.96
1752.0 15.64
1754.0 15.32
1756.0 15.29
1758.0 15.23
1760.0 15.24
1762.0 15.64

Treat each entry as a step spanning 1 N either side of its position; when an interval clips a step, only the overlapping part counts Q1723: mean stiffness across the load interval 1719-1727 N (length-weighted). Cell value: 16.5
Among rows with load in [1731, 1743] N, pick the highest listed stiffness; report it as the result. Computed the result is 16.73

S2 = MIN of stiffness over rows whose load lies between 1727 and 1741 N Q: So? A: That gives 16.05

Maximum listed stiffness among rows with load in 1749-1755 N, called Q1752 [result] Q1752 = 15.96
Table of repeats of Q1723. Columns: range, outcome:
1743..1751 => 15.7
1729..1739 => 16.4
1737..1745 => 15.9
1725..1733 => 16.4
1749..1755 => 15.6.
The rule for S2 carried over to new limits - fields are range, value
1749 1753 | 15.64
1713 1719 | 15.98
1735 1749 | 15.25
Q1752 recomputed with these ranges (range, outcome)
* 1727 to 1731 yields 16.28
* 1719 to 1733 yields 16.87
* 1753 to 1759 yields 15.32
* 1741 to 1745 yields 16.03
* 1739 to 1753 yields 16.21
